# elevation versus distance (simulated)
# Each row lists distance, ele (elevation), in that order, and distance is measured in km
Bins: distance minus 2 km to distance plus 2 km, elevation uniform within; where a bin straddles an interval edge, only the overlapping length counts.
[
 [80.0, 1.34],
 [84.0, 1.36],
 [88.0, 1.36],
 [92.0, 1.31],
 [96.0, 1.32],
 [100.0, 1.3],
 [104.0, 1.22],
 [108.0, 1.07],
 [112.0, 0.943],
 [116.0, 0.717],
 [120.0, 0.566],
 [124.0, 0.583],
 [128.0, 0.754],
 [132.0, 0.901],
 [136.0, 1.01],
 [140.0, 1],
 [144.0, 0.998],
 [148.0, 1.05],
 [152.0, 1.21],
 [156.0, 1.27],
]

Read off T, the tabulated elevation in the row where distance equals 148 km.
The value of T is 1.05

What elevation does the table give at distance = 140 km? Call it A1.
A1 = 1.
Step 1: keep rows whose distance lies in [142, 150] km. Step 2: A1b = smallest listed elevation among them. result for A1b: 0.998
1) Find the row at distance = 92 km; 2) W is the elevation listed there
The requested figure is 1.31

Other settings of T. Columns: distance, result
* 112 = 0.943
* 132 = 0.901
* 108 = 1.07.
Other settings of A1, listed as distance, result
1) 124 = 0.583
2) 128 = 0.754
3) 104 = 1.22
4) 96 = 1.32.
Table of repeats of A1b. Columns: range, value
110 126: 0.566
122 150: 0.583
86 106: 1.22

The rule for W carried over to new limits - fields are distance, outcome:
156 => 1.27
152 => 1.21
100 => 1.3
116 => 0.717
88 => 1.36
